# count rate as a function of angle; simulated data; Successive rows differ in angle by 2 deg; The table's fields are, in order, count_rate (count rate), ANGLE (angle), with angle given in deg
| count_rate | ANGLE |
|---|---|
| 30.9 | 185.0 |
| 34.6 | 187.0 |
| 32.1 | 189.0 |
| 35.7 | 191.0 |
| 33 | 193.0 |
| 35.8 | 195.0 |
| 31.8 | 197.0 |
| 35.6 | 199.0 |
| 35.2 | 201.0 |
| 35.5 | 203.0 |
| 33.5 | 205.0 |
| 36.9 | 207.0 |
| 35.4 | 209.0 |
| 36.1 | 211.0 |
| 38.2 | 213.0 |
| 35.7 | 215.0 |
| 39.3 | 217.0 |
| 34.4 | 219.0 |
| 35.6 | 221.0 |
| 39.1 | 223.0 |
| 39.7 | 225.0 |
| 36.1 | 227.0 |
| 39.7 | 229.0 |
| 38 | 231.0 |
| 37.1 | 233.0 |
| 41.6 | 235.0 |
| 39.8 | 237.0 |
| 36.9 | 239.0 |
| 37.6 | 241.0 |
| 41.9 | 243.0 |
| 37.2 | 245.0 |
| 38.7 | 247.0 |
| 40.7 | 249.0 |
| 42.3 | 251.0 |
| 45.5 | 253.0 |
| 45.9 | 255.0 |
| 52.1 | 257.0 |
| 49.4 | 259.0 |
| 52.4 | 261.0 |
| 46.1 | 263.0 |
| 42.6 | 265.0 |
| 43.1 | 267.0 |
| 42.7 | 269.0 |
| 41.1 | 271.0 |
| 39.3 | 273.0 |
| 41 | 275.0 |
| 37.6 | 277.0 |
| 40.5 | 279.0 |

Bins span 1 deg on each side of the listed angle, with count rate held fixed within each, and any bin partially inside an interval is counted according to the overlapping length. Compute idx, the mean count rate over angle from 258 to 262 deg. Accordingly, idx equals 50.9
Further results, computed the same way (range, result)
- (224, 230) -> 38.5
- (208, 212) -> 35.8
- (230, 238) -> 39.1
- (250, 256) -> 44.6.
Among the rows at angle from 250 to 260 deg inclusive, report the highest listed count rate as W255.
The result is 52.1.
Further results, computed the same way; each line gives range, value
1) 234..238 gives 41.6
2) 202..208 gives 36.9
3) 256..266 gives 52.4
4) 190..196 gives 35.8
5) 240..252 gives 42.3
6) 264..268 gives 43.1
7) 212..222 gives 39.3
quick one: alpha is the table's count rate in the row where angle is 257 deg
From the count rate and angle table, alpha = 52.1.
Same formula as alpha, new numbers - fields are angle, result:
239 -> 36.9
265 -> 42.6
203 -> 35.5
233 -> 37.1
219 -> 34.4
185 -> 30.9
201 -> 35.2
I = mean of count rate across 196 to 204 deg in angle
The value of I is 34.5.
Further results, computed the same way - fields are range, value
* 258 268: 46.7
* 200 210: 35.3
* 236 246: 38.7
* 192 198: 33.5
